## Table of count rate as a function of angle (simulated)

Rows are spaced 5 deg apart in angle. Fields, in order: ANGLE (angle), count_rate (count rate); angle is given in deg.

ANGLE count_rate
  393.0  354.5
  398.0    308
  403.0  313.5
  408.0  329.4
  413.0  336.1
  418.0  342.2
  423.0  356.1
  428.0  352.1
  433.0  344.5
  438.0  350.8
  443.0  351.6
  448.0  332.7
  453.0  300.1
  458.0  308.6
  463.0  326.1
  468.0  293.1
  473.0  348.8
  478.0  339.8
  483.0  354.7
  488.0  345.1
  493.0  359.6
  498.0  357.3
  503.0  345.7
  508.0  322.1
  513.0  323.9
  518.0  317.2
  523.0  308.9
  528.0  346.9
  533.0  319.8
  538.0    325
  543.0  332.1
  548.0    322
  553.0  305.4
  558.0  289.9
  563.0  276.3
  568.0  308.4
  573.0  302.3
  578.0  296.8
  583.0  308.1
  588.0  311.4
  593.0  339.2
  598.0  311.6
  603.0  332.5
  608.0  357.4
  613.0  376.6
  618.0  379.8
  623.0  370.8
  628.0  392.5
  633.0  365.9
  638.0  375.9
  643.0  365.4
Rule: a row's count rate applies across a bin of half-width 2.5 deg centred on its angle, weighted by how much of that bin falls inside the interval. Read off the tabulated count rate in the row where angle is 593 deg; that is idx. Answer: 339.2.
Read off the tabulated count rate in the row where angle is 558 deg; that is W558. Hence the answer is 289.9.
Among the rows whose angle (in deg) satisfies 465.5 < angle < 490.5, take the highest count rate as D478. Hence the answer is 354.7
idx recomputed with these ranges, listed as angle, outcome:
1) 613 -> 376.6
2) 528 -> 346.9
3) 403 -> 313.5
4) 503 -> 345.7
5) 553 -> 305.4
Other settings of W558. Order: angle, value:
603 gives 332.5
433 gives 344.5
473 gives 348.8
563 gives 276.3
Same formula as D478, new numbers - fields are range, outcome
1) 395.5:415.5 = 336.1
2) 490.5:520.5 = 359.6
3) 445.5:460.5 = 332.7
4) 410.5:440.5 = 356.1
